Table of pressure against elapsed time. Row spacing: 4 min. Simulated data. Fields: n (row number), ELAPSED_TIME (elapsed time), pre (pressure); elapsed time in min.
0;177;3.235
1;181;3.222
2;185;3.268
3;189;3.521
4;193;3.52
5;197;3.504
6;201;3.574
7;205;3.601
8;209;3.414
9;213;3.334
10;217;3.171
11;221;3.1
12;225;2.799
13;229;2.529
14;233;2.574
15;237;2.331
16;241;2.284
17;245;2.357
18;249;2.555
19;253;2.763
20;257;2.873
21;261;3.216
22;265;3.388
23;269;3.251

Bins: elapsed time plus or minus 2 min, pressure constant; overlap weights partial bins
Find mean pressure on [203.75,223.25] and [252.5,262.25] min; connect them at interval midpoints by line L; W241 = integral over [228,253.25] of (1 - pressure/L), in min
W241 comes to 5.12 min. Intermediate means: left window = 3.31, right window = 2.96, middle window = 2.46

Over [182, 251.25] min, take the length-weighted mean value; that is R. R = 3.03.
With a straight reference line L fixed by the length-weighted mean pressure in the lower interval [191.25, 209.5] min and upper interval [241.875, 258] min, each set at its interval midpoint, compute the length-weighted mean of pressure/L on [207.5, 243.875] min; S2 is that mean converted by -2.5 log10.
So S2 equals 0.09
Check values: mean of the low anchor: 3.53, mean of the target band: 2.82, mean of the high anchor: 2.6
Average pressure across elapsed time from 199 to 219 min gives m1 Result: 3.42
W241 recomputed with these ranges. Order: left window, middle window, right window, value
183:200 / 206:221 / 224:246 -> -1.7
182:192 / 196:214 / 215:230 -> -1.9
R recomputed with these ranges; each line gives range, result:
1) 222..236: 2.65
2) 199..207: 3.59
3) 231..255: 2.48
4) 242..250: 2.42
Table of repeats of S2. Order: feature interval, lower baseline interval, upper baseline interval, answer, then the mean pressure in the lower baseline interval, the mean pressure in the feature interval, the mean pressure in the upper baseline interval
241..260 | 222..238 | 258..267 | 0.15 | 2.61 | 2.63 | 3.25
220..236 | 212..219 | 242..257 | 0.11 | 3.24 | 2.7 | 2.58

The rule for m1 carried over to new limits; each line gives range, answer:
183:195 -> 3.44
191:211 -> 3.52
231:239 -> 2.45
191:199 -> 3.51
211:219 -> 3.25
